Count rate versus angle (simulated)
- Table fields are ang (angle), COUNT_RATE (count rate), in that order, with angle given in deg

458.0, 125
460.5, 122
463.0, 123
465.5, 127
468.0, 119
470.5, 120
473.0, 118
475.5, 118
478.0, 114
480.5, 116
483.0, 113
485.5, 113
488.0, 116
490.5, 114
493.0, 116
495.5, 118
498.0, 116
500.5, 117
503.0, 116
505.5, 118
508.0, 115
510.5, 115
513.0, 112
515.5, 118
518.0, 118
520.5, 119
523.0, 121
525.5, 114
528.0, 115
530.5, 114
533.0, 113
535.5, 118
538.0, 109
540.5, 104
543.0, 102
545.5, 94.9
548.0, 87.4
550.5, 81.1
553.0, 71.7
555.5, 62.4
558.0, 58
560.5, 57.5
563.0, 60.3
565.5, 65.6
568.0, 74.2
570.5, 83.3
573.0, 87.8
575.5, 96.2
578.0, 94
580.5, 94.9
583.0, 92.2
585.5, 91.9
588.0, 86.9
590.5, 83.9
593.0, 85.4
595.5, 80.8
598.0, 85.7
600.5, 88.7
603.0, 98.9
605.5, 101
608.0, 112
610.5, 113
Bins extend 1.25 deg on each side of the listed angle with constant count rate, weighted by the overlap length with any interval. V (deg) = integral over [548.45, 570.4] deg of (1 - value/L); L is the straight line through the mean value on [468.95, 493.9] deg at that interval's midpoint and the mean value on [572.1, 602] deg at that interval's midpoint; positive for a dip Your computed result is 6.4 deg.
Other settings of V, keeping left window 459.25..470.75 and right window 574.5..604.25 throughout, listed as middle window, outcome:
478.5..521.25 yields -1.0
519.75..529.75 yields -1.0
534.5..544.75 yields -0.4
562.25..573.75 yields 2.5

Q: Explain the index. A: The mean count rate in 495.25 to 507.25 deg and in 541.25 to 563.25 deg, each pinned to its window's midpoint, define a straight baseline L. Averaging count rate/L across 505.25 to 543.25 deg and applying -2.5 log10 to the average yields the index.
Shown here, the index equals -0.17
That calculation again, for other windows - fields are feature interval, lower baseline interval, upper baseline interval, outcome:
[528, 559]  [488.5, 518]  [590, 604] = 0.11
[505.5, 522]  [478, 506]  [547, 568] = -0.17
